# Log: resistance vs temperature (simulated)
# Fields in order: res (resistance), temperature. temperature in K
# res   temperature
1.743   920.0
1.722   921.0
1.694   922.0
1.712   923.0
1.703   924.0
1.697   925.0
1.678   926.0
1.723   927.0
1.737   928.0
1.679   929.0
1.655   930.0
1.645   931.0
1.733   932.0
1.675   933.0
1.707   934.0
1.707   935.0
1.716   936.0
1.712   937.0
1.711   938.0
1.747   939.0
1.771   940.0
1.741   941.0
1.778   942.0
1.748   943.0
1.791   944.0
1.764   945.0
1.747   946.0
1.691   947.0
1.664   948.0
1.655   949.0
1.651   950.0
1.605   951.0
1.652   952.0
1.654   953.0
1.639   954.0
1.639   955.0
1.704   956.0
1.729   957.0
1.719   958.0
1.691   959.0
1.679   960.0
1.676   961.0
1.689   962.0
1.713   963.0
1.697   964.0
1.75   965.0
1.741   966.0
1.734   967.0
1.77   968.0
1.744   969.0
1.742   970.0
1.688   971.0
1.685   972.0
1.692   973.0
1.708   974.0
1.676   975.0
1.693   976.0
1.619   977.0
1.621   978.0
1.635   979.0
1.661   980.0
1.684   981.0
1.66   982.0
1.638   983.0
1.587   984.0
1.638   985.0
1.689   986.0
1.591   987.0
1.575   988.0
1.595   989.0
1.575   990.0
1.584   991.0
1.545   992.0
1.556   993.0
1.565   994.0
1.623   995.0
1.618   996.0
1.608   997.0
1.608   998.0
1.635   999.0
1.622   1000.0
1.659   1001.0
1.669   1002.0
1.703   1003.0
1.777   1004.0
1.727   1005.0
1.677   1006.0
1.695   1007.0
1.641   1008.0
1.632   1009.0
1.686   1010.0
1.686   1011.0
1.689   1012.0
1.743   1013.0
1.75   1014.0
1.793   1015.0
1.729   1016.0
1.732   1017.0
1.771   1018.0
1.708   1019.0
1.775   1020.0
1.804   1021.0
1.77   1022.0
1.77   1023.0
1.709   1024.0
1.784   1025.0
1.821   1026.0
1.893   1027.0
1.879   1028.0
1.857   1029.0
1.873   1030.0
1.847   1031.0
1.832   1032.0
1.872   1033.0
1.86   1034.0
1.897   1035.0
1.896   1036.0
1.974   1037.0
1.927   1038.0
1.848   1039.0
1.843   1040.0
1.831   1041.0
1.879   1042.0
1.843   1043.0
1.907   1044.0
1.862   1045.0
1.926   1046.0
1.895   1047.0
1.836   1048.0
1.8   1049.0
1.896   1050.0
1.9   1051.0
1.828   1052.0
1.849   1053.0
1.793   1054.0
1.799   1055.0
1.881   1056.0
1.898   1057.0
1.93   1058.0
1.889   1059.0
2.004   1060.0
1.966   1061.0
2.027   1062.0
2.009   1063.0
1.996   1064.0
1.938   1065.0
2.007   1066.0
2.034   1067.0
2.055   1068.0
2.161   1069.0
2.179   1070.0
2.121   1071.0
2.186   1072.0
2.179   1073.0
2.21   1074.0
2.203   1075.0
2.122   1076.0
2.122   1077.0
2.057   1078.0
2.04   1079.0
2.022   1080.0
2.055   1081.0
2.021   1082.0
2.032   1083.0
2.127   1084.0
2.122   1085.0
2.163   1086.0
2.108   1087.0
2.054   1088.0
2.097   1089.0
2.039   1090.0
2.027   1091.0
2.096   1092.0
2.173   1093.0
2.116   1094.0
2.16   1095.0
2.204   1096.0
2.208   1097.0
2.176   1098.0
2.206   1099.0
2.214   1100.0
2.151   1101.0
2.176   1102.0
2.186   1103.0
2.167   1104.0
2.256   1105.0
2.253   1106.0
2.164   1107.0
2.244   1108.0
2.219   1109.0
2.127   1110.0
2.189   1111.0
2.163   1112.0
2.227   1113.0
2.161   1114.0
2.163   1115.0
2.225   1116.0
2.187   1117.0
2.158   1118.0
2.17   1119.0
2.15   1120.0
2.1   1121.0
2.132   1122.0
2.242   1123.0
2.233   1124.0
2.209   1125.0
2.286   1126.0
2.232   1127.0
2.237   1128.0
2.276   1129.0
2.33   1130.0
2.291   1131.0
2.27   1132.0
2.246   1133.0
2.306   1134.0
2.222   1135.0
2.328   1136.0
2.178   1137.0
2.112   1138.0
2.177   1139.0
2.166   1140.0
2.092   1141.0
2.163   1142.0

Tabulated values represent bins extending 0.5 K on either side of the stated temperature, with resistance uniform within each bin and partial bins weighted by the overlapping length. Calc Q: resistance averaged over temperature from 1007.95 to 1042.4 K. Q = 1.8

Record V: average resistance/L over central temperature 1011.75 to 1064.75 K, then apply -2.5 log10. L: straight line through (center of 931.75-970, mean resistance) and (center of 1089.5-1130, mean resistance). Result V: 0.07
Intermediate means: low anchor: 1.71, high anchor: 2.18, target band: 1.85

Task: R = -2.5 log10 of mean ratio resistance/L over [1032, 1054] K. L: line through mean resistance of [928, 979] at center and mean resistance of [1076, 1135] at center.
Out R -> 0.06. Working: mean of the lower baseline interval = 1.7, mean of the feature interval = 1.87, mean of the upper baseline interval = 2.17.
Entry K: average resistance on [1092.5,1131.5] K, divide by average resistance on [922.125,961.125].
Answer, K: 1.29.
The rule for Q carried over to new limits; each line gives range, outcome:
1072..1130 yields 2.16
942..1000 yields 1.67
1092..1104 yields 2.18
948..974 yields 1.69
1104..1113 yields 2.2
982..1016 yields 1.65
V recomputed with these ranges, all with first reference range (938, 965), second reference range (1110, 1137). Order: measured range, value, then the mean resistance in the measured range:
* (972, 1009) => 0.112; 1.64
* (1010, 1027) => 0.089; 1.75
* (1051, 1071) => 0.037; 1.96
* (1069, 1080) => -0.034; 2.14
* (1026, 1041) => 0.042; 1.87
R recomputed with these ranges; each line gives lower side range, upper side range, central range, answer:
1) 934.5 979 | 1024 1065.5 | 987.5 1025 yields 0.079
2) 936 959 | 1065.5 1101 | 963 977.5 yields 0.040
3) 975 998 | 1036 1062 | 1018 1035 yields -0.018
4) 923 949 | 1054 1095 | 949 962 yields 0.059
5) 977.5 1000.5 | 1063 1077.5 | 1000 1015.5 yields 0.017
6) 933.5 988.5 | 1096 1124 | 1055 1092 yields 0.006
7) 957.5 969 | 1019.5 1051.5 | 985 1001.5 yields 0.109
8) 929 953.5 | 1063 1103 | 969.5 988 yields 0.096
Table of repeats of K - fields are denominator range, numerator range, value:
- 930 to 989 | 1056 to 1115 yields 1.25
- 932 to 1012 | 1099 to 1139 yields 1.32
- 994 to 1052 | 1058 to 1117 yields 1.19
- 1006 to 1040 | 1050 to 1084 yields 1.13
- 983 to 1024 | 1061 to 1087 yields 1.25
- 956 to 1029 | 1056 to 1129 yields 1.26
